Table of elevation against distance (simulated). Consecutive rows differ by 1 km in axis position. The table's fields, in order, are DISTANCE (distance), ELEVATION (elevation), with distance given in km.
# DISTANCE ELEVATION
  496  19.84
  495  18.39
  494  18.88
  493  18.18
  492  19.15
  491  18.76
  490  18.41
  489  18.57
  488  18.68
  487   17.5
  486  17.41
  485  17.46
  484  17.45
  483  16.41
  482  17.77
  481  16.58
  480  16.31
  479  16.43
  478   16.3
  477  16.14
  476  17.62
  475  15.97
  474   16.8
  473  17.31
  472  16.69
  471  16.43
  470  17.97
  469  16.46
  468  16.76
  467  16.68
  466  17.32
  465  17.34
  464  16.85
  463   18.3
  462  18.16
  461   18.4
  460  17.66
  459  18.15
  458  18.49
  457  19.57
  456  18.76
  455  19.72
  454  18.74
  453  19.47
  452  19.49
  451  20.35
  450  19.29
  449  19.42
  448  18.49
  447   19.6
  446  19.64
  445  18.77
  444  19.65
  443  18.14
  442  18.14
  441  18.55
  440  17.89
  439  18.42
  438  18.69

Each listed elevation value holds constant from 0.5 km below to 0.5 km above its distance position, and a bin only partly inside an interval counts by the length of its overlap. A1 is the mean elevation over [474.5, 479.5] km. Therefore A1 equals 16.5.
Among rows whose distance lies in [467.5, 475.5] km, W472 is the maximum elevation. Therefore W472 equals 17.97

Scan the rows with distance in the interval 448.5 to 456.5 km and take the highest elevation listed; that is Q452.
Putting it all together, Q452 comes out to 20.35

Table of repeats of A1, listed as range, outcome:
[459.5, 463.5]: 18.1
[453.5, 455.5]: 19.2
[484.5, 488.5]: 17.8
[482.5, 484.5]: 16.9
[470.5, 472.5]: 16.6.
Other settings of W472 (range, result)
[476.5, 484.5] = 17.77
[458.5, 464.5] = 18.4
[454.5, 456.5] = 19.72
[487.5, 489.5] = 18.68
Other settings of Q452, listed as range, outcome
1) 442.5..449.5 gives 19.65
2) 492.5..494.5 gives 18.88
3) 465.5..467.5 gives 17.32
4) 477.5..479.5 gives 16.43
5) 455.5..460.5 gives 19.57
